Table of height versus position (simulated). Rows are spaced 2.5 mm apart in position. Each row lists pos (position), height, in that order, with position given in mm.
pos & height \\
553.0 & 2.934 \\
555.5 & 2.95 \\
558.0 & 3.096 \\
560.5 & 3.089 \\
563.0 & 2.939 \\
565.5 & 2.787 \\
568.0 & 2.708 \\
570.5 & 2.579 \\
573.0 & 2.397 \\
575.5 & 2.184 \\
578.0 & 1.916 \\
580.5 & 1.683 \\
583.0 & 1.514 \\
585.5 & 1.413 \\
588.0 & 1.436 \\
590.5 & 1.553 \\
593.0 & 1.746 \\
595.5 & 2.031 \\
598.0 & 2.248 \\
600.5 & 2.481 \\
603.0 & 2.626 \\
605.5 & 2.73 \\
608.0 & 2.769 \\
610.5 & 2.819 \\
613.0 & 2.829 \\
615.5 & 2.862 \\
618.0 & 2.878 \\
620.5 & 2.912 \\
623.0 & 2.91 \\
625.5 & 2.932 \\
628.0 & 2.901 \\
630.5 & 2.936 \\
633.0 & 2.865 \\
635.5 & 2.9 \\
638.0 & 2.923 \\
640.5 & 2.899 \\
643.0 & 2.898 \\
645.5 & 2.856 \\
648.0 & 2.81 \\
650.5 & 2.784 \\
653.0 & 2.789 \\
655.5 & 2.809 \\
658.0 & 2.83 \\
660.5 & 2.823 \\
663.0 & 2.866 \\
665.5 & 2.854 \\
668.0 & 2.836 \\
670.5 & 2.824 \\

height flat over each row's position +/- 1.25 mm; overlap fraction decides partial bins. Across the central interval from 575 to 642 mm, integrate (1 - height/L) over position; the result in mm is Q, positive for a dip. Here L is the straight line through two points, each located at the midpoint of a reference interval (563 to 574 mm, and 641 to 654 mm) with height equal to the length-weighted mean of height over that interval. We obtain 7.52 mm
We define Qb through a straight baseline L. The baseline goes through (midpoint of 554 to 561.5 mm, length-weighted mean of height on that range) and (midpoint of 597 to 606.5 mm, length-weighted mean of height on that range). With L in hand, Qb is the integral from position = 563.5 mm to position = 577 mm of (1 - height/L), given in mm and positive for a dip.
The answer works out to 1.7 mm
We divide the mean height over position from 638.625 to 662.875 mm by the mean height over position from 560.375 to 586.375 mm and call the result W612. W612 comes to 1.2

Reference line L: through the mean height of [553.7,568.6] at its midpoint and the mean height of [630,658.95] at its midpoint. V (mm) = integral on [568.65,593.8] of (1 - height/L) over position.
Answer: 9.1 mm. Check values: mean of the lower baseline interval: 2.94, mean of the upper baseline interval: 2.86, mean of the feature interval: 1.86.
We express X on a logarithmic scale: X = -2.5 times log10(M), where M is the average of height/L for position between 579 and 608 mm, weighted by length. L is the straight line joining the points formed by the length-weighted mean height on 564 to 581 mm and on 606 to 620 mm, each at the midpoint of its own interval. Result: 0.30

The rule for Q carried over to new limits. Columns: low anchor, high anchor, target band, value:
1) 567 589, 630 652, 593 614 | -1.5 mm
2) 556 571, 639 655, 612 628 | -0.2 mm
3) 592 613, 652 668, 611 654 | -3.6 mm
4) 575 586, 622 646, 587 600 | 1.2 mm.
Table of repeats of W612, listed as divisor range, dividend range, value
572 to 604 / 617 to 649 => 1.50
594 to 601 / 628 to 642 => 1.31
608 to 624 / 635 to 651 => 1.00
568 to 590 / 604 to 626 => 1.48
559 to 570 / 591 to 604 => 0.76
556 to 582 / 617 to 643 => 1.14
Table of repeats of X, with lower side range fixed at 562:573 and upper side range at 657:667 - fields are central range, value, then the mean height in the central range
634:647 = -0.031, 2.89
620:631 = -0.048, 2.92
